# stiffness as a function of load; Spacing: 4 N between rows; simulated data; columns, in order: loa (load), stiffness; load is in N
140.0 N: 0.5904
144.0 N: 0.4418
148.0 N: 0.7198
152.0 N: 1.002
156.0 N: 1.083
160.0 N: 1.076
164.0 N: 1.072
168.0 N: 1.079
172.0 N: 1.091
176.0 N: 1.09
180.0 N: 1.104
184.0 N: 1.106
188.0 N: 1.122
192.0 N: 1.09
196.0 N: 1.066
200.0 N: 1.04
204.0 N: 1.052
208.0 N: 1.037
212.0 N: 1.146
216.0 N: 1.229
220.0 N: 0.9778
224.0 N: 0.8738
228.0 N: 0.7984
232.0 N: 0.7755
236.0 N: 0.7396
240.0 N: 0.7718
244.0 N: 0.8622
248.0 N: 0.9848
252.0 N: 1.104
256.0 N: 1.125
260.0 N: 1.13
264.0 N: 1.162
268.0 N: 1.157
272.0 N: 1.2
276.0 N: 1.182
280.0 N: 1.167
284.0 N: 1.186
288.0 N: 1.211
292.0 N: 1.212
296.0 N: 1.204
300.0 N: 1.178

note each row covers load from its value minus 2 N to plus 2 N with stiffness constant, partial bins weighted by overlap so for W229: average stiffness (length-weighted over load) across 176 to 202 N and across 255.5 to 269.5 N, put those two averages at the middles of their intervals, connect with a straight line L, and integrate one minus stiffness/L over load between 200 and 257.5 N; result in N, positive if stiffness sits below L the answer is 7.93 N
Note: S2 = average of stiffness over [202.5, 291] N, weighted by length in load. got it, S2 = 1.04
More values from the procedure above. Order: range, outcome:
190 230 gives 1.03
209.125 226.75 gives 1.04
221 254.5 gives 0.871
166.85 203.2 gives 1.09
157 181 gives 1.08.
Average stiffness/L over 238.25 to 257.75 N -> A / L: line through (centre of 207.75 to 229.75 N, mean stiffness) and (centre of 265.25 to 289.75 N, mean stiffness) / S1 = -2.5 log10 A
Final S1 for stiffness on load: 0.135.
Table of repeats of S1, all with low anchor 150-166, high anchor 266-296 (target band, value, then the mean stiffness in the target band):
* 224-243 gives 0.40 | 0.787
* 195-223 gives 0.04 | 1.07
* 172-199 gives -0.01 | 1.09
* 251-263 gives 0.04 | 1.12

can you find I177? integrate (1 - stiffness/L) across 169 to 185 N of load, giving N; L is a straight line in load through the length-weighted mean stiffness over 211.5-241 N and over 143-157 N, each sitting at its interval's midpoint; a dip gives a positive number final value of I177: -4.6 N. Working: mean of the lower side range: 0.819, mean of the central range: 1.1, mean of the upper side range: 0.907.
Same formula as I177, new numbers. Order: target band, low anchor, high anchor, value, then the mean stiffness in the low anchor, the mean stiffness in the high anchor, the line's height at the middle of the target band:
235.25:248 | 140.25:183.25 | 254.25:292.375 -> 3.3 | 0.964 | 1.17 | 1.11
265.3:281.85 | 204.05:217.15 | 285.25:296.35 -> 0.2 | 1.12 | 1.21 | 1.19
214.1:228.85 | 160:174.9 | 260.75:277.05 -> 1.9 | 1.08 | 1.17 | 1.13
